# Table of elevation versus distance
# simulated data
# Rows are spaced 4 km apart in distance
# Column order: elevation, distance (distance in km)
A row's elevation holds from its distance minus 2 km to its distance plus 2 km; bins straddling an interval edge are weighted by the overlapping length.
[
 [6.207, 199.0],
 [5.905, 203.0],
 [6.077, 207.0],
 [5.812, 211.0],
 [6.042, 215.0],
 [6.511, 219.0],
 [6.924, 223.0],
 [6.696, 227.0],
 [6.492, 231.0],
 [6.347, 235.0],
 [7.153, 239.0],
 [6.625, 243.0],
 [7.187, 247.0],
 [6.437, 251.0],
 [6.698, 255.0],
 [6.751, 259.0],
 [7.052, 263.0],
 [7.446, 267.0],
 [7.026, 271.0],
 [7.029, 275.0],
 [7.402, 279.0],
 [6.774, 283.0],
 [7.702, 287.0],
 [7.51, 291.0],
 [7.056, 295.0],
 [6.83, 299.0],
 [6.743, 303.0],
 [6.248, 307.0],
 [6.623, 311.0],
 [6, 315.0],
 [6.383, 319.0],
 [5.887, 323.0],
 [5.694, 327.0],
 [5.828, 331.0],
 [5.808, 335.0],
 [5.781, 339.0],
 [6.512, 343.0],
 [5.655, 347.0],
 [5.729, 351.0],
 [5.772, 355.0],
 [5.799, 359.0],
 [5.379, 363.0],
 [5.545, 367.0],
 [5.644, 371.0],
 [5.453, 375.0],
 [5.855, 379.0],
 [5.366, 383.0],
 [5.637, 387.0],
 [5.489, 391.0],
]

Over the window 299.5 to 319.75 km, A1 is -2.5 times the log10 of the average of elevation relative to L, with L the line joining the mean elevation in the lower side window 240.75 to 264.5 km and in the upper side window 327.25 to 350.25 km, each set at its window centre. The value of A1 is -0.04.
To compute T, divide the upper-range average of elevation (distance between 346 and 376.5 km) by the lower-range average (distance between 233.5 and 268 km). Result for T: 0.82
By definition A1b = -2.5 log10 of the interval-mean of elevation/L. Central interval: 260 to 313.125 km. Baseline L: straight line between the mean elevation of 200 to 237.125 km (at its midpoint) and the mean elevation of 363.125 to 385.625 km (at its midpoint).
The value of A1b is -0.17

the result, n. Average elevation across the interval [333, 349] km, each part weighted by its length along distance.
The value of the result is 5.94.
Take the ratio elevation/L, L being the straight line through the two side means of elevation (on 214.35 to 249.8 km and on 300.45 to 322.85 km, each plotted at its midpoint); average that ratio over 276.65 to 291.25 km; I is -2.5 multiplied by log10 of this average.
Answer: -0.13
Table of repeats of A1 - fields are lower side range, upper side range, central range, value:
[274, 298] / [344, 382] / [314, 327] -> 0.086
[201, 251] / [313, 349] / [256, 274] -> -0.125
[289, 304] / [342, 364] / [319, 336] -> 0.087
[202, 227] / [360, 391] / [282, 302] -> -0.208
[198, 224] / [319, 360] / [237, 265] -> -0.127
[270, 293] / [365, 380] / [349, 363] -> 0.036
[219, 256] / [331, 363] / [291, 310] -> -0.098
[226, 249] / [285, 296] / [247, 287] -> 0.021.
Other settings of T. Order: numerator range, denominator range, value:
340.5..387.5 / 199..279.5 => 0.86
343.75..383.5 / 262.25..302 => 0.79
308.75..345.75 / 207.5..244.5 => 0.93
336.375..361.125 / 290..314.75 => 0.87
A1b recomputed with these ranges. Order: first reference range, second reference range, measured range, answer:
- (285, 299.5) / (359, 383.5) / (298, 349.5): 0.08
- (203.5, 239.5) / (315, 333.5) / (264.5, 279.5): -0.17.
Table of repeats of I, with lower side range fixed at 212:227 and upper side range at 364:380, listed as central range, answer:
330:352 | -0.023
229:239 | -0.030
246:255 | -0.075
